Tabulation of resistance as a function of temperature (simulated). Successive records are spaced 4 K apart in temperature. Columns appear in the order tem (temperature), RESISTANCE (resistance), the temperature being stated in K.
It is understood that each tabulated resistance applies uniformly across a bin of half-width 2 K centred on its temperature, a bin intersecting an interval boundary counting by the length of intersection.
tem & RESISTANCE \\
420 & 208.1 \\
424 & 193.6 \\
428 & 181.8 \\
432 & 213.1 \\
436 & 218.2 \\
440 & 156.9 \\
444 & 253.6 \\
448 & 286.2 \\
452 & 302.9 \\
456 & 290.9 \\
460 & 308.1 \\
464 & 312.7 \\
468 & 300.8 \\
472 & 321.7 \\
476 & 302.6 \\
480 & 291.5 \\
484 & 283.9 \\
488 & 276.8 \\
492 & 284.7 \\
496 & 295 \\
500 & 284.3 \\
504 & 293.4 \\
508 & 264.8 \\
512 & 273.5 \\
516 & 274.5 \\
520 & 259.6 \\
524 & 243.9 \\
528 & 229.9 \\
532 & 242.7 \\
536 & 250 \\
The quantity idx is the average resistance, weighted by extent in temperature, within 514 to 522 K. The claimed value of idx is 267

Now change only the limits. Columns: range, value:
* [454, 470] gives 303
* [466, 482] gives 304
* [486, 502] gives 285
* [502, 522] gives 273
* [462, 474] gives 312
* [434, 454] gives 244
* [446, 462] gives 297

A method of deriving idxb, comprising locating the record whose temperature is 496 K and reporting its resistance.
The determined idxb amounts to 295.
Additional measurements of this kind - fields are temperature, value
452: 302.9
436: 218.2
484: 283.9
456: 290.9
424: 193.6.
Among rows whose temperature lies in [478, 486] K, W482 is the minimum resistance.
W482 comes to 283.9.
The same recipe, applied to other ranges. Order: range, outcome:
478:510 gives 264.8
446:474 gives 286.2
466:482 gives 291.5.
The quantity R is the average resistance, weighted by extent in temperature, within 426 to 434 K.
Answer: 197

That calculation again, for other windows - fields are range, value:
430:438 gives 216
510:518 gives 274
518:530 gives 244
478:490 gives 284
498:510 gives 281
